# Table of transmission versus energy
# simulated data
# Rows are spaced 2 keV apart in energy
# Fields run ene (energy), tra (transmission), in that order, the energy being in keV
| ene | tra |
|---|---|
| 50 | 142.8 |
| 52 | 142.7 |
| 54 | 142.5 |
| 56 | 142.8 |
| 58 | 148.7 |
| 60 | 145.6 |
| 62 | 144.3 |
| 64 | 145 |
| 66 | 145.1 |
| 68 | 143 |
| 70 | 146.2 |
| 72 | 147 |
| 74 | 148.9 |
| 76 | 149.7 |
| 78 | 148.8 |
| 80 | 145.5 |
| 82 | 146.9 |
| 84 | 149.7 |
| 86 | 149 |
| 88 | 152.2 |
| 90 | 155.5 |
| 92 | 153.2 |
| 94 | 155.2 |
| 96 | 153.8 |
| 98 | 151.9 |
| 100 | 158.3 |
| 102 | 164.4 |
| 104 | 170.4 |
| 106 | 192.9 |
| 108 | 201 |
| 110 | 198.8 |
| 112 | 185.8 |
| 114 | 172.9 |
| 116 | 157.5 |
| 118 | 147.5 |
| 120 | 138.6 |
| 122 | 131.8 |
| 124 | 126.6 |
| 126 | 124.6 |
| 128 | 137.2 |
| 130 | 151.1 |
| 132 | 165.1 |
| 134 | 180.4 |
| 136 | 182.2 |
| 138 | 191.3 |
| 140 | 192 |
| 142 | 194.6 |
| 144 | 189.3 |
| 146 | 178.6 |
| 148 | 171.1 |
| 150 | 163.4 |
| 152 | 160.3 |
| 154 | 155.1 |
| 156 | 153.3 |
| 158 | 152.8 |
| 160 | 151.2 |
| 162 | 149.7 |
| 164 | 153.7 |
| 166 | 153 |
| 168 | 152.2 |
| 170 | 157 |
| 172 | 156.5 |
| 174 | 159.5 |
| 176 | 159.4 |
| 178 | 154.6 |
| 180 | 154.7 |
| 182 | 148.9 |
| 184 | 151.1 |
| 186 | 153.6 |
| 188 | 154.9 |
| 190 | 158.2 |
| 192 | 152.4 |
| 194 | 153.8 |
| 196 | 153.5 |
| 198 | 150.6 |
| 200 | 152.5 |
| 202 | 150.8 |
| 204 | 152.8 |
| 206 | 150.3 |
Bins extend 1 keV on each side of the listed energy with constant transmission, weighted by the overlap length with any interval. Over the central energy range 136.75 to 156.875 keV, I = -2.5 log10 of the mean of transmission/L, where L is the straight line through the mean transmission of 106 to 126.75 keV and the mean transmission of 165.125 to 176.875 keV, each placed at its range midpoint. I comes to -0.11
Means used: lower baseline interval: 161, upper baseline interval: 156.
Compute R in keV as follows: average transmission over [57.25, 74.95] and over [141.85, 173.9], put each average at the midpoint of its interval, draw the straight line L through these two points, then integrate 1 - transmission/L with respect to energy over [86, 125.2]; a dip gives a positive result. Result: -2.2 keV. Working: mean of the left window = 146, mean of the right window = 161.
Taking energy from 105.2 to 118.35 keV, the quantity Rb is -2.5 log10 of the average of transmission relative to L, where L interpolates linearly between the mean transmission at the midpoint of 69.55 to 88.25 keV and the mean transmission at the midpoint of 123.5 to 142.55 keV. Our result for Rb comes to -0.15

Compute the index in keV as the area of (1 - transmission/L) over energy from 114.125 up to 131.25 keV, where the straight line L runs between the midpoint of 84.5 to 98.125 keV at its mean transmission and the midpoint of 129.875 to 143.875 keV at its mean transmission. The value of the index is 3.1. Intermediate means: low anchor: 153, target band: 141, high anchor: 182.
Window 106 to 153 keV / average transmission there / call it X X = 168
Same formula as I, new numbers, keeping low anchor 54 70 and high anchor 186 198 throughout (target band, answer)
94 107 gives -0.12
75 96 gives -0.03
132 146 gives -0.23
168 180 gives -0.03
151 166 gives -0.01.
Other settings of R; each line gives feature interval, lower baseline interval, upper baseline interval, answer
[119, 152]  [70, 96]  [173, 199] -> -2.44 keV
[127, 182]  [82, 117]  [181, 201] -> -1.88 keV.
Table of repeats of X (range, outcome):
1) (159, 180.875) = 155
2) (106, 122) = 171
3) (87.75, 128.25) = 159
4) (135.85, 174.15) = 166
